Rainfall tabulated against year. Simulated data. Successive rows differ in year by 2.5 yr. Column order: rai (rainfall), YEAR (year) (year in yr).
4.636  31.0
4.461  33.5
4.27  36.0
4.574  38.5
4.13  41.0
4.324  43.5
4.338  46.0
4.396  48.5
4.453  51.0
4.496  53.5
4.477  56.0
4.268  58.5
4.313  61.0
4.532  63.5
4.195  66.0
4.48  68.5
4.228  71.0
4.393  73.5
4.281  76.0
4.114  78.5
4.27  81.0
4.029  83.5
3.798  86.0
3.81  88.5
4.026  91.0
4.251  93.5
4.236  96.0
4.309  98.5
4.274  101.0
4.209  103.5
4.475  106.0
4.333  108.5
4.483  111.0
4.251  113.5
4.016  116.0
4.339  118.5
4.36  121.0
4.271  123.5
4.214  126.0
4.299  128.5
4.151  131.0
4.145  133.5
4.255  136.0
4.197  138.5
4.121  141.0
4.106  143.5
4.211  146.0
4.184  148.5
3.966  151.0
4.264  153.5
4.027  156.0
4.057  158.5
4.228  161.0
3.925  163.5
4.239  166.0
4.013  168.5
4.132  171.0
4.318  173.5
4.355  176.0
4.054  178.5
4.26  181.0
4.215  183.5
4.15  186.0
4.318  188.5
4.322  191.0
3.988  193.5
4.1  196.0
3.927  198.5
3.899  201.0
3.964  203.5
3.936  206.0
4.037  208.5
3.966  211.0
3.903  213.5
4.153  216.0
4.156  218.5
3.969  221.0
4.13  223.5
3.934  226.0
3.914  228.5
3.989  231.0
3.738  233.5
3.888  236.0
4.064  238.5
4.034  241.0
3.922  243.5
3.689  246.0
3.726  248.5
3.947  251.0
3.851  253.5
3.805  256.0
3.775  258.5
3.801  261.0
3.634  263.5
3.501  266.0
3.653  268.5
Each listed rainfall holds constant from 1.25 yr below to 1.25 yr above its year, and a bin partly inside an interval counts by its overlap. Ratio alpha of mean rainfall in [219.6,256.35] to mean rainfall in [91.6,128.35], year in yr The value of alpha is 0.91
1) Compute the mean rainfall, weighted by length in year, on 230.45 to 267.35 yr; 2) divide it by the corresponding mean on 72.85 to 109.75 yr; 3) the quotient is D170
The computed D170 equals 0.91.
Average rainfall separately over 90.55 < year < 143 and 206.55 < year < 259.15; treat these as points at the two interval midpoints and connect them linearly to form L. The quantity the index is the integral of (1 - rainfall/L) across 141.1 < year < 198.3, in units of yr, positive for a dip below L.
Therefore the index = -0.6 yr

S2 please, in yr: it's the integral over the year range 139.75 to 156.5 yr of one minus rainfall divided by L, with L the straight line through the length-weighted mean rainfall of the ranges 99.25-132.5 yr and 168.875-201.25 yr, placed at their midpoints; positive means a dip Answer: 0.4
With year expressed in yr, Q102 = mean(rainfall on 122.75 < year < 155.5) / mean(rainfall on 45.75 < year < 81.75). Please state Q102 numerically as 1.0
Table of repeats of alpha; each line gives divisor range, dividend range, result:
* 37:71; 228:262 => 0.88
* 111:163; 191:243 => 0.95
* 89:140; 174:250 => 0.95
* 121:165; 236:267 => 0.92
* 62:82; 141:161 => 0.96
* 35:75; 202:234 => 0.91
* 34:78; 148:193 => 0.96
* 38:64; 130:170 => 0.94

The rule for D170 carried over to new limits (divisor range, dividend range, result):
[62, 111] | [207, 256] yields 0.93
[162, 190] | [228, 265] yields 0.92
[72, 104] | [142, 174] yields 0.99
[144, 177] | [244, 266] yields 0.91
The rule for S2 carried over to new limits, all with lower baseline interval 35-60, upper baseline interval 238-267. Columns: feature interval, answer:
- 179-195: -0.85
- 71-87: 0.48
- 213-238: -0.64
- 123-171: -0.58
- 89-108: -0.03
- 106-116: -0.31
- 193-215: -0.16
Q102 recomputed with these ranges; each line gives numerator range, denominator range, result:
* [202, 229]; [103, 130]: 0.93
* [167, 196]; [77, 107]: 1.01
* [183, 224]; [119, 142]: 0.96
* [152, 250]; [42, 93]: 0.95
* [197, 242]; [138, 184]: 0.96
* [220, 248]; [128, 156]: 0.94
